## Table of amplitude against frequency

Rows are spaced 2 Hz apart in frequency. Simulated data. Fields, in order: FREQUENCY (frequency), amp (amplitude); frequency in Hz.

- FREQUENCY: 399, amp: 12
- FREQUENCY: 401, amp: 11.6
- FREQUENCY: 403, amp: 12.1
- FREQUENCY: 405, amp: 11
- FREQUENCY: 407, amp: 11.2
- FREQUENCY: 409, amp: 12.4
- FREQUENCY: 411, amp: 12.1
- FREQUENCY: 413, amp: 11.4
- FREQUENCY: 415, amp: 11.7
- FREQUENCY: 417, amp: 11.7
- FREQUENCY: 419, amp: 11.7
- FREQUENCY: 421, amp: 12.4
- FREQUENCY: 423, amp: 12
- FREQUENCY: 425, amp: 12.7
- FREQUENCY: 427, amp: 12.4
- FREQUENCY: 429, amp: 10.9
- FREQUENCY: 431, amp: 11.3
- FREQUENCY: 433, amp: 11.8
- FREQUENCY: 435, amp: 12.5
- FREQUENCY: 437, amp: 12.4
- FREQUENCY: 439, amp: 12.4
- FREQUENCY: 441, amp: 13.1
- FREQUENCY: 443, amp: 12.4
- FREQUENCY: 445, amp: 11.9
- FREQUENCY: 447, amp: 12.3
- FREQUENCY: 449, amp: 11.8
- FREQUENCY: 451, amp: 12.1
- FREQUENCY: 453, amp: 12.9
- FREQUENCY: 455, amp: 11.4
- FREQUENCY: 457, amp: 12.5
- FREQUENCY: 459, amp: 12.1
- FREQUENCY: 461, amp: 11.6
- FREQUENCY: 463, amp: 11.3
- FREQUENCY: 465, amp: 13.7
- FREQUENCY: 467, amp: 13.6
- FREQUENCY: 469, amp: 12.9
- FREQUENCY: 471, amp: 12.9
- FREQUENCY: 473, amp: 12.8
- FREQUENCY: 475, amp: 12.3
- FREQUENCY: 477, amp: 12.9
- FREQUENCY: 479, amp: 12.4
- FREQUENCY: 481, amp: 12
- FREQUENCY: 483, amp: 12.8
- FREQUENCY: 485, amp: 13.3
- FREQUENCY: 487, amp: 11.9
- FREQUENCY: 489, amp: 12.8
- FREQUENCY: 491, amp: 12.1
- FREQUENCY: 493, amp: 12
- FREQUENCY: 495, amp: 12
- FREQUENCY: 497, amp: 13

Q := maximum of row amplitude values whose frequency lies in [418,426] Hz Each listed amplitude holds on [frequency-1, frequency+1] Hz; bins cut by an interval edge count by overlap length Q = 12.7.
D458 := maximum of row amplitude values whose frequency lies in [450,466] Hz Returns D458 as 13.7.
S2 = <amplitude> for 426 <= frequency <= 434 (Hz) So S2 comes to 11.6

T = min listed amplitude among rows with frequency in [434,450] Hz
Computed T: 11.8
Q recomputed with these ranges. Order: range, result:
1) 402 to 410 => 12.4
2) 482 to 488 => 13.3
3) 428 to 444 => 13.1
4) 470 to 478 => 12.9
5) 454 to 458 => 12.5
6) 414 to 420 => 11.7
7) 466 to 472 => 13.6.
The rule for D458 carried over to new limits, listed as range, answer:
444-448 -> 12.3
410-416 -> 12.1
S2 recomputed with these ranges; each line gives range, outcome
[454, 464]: 11.8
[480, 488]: 12.5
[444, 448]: 12.1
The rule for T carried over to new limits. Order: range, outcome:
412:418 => 11.4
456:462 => 11.6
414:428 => 11.7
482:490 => 11.9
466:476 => 12.3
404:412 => 11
